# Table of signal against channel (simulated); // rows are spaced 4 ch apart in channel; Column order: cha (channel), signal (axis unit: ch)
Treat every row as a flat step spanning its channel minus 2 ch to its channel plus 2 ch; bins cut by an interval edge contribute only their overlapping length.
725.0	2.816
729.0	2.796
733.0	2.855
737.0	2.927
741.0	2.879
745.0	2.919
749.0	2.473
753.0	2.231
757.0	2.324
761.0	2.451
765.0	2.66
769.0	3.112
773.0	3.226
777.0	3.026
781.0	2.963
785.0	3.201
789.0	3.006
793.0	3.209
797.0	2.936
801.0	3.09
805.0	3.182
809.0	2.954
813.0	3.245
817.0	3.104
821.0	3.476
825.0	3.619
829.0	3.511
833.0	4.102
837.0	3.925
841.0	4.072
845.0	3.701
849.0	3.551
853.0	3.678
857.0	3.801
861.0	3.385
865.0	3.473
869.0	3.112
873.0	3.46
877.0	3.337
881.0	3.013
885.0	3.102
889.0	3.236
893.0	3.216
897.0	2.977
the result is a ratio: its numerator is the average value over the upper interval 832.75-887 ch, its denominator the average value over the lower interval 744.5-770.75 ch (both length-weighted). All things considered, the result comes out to 1.37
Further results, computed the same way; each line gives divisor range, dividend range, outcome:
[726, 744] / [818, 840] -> 1.30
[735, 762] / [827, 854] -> 1.46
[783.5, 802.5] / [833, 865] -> 1.21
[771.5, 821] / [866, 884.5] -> 1.04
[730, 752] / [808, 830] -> 1.19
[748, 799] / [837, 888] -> 1.23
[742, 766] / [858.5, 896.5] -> 1.29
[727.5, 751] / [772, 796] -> 1.10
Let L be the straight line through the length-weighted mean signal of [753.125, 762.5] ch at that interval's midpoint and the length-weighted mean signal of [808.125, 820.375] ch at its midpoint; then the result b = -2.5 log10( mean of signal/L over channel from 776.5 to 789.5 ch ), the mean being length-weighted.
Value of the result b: -0.130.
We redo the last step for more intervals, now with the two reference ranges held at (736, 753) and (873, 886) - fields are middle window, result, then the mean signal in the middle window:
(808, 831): -0.12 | 3.33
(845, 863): -0.16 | 3.61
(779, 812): -0.06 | 3.07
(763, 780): -0.07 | 3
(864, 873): -0.05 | 3.31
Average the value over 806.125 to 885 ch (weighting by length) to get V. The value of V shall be 3.49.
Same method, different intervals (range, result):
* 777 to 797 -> 3.07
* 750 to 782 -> 2.73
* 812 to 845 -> 3.65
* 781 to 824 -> 3.14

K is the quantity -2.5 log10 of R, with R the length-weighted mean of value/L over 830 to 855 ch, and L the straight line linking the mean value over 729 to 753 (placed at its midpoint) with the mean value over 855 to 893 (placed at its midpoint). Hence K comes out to -0.199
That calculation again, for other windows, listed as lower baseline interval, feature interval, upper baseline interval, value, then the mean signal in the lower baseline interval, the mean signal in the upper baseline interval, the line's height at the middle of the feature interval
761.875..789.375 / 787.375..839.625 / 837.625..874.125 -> -0.02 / 3.01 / 3.6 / 3.28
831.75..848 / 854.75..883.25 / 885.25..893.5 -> 0.04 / 3.92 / 3.2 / 3.5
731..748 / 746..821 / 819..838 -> 0.13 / 2.87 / 3.72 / 3.29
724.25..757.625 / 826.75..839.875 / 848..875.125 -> -0.17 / 2.7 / 3.49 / 3.31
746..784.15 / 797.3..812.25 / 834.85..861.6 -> 0.05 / 2.74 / 3.75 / 3.22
